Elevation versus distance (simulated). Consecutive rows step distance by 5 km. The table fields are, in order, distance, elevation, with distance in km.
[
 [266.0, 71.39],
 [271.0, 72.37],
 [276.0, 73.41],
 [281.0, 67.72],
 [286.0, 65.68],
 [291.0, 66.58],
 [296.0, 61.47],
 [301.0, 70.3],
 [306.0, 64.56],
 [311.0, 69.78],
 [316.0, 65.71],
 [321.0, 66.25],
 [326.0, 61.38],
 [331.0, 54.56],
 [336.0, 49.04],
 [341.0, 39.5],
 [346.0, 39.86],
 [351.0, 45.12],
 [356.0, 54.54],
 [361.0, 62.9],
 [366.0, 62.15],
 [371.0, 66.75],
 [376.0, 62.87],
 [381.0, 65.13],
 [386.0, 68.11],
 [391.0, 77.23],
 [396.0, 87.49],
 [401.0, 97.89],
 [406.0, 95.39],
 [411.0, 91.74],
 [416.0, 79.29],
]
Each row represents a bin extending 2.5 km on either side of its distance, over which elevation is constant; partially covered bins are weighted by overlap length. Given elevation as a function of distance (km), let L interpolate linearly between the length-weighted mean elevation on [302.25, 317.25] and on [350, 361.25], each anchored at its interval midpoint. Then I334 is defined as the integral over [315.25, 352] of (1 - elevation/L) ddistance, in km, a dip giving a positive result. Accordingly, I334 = 4.9 km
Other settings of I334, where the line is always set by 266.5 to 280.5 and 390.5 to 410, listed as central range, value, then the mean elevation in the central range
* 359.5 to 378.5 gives 4.96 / 63.7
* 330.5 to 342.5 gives 5.03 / 47.2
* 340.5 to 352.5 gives 5.99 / 41.5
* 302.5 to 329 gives 4.30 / 65.5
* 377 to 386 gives 2.30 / 65.6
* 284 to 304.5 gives 2.49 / 65.9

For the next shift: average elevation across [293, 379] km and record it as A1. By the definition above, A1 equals 58.7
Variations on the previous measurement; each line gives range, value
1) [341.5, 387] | 57.5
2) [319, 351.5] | 50.9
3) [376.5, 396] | 71.6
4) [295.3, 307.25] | 66.1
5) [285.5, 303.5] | 66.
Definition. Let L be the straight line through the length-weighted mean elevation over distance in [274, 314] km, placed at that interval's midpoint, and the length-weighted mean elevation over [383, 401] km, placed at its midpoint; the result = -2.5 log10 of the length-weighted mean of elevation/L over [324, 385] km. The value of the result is 0.33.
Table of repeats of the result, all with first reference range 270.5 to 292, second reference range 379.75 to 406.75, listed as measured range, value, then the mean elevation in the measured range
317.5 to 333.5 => 0.21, 61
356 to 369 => 0.27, 61.2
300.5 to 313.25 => 0.06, 67.9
